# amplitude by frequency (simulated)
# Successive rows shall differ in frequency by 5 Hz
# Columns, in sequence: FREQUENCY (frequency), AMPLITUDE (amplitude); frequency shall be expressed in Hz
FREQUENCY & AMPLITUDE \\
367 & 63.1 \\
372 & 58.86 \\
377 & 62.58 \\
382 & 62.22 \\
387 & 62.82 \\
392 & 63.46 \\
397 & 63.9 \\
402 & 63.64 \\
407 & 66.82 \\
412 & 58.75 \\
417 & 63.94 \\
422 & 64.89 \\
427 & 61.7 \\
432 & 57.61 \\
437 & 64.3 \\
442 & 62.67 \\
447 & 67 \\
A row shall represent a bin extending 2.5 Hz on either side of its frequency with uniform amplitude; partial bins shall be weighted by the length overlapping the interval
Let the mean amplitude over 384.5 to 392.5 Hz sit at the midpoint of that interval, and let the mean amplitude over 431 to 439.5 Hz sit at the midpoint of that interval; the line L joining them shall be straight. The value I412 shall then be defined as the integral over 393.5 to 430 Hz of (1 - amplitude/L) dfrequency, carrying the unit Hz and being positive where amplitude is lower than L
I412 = -0.6 Hz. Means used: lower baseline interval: 63.1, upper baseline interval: 61.5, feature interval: 63.3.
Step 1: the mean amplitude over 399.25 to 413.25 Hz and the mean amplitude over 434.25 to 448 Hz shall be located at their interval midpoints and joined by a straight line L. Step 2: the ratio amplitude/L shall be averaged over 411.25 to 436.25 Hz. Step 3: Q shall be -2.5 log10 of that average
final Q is 0.04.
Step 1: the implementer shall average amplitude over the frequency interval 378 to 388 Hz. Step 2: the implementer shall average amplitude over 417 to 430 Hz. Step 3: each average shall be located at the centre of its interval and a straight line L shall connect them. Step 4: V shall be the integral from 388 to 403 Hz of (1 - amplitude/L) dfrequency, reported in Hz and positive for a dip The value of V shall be -0.2 Hz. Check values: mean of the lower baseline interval 62.5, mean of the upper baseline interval 63.2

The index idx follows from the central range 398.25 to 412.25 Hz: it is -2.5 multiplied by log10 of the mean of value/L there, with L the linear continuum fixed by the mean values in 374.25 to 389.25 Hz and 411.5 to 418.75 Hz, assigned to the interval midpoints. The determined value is -0.03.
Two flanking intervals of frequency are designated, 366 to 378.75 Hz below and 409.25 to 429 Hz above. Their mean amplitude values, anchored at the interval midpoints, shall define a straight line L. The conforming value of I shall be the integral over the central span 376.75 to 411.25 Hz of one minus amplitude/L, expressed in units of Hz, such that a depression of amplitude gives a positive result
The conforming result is -0.9 Hz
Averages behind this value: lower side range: 61.3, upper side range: 62.4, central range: 63.5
